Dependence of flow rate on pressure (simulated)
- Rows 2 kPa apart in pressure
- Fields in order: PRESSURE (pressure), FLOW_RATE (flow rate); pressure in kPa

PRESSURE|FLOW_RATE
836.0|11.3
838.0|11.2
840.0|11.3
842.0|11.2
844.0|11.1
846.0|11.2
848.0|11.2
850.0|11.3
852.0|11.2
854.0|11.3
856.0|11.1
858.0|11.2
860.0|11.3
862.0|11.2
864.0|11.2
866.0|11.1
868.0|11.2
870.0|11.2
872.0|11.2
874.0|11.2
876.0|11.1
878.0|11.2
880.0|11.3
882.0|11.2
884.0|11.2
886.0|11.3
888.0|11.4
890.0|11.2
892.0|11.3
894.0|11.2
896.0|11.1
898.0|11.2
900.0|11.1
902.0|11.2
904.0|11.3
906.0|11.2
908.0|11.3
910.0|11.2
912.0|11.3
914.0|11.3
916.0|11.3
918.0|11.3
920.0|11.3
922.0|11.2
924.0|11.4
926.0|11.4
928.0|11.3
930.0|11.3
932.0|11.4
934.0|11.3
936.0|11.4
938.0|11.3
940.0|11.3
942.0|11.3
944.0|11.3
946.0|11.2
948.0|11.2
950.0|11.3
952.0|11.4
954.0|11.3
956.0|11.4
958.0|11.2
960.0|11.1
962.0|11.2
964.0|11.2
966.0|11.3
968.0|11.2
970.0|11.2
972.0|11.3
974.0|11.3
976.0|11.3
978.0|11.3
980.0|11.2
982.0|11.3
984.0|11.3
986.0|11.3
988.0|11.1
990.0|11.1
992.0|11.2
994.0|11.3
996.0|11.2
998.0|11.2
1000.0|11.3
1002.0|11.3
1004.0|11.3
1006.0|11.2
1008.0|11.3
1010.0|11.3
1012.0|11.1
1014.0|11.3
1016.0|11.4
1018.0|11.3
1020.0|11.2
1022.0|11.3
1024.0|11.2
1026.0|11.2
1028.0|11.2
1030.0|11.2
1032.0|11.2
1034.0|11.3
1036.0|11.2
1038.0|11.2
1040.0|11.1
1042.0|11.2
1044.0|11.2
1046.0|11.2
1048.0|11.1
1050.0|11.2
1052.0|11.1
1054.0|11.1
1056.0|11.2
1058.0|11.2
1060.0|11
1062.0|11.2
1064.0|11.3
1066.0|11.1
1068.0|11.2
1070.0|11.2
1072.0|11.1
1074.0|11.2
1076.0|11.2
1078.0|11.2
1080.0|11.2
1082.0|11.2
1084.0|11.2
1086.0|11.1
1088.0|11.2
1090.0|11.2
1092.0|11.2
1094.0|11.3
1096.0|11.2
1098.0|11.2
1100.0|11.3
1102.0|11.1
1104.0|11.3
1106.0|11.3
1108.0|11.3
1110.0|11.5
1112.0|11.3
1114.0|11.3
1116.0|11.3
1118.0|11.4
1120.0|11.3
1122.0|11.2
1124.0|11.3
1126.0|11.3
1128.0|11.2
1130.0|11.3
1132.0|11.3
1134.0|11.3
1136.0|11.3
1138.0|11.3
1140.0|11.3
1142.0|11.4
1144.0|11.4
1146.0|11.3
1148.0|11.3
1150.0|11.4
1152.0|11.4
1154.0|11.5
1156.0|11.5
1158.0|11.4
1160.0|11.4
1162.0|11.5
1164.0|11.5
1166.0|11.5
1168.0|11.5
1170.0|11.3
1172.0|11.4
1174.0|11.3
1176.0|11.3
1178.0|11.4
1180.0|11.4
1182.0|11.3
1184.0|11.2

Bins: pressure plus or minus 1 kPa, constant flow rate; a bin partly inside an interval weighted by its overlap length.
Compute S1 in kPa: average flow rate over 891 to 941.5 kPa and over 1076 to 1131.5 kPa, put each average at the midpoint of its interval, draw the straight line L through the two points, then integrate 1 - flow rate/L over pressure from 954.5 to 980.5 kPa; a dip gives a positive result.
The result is 0.1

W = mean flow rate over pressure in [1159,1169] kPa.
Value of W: 11.5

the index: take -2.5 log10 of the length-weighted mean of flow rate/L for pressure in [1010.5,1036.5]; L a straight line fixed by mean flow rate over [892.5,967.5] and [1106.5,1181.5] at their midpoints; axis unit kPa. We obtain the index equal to 0.01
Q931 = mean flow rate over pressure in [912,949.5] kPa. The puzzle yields 11.3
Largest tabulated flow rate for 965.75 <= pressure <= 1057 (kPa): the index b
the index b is 11.4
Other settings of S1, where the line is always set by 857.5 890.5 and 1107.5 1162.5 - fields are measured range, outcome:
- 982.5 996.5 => 0.07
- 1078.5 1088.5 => 0.12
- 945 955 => -0.02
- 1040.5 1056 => 0.20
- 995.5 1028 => 0.09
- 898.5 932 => -0.12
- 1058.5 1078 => 0.25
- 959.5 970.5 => 0.06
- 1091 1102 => 0.10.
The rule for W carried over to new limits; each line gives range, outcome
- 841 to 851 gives 11.2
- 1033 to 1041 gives 11.2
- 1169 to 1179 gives 11.3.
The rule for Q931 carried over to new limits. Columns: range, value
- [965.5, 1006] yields 11.2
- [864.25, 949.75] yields 11.3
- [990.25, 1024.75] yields 11.3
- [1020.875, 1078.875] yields 11.2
